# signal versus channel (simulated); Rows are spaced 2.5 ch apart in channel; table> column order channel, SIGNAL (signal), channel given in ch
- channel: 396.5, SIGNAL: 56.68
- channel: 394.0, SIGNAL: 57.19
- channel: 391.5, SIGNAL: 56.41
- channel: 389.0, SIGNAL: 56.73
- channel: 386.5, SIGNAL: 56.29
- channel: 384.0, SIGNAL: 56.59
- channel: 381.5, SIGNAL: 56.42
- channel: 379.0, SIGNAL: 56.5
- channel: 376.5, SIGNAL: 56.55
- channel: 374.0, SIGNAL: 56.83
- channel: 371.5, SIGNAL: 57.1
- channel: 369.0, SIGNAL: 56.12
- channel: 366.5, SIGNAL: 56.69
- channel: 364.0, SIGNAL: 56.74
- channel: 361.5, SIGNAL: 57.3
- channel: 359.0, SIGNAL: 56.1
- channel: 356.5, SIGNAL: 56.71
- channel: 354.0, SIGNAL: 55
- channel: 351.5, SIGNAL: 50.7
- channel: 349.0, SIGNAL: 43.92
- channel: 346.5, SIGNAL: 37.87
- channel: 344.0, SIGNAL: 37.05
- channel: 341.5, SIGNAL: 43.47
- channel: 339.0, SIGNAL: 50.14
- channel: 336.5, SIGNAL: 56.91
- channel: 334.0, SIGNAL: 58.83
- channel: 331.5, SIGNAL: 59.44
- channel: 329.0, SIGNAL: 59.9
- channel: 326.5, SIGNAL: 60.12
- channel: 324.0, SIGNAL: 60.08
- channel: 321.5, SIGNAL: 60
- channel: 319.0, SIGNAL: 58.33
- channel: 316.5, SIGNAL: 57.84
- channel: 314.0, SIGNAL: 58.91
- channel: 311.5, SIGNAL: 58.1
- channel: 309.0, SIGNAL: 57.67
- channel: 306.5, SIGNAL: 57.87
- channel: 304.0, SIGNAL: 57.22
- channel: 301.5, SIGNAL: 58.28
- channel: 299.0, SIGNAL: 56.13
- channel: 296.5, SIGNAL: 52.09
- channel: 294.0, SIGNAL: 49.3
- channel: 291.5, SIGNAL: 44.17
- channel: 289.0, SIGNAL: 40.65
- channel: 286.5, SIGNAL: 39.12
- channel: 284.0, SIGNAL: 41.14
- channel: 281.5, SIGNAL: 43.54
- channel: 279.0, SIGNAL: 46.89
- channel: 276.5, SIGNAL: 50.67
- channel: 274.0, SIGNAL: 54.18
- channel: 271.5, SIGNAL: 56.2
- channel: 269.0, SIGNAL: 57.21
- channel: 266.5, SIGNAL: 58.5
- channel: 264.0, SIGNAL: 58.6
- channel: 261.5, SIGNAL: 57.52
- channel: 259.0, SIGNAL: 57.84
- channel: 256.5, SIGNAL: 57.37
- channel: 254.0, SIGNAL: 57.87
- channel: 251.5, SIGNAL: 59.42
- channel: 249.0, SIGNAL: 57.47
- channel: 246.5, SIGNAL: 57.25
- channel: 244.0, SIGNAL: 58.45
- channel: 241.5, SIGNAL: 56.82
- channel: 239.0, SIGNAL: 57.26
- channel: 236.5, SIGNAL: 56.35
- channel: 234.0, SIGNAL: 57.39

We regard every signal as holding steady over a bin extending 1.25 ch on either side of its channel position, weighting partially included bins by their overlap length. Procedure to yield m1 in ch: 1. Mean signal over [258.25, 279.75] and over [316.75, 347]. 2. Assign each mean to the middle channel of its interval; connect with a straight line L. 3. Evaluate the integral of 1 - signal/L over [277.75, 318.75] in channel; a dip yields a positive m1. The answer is 2.5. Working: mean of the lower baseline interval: 55.4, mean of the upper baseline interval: 54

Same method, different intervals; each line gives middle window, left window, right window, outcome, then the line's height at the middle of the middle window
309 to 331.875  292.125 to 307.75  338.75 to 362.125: -3.0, 52.2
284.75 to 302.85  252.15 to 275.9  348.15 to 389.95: 2.6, 56.7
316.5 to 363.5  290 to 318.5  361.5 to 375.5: 2.0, 56.1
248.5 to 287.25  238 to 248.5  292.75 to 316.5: 2.4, 57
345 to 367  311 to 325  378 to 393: 2.1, 57.5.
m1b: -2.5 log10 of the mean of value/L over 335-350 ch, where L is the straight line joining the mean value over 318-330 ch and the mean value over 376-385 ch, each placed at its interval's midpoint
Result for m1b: 0.28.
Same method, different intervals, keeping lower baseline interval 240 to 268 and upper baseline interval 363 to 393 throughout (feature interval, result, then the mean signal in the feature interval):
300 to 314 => -0.01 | 57.9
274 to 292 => 0.28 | 44.4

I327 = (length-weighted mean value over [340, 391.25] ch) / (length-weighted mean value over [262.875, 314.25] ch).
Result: 1.02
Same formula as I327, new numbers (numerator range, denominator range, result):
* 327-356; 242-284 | 0.92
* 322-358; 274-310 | 1.05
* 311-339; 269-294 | 1.25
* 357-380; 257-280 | 1.02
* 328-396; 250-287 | 1.01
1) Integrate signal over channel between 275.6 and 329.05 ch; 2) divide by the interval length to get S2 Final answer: 53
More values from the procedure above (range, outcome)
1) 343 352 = 41.8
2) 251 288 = 52.9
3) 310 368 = 54.4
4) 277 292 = 42.9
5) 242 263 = 57.9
